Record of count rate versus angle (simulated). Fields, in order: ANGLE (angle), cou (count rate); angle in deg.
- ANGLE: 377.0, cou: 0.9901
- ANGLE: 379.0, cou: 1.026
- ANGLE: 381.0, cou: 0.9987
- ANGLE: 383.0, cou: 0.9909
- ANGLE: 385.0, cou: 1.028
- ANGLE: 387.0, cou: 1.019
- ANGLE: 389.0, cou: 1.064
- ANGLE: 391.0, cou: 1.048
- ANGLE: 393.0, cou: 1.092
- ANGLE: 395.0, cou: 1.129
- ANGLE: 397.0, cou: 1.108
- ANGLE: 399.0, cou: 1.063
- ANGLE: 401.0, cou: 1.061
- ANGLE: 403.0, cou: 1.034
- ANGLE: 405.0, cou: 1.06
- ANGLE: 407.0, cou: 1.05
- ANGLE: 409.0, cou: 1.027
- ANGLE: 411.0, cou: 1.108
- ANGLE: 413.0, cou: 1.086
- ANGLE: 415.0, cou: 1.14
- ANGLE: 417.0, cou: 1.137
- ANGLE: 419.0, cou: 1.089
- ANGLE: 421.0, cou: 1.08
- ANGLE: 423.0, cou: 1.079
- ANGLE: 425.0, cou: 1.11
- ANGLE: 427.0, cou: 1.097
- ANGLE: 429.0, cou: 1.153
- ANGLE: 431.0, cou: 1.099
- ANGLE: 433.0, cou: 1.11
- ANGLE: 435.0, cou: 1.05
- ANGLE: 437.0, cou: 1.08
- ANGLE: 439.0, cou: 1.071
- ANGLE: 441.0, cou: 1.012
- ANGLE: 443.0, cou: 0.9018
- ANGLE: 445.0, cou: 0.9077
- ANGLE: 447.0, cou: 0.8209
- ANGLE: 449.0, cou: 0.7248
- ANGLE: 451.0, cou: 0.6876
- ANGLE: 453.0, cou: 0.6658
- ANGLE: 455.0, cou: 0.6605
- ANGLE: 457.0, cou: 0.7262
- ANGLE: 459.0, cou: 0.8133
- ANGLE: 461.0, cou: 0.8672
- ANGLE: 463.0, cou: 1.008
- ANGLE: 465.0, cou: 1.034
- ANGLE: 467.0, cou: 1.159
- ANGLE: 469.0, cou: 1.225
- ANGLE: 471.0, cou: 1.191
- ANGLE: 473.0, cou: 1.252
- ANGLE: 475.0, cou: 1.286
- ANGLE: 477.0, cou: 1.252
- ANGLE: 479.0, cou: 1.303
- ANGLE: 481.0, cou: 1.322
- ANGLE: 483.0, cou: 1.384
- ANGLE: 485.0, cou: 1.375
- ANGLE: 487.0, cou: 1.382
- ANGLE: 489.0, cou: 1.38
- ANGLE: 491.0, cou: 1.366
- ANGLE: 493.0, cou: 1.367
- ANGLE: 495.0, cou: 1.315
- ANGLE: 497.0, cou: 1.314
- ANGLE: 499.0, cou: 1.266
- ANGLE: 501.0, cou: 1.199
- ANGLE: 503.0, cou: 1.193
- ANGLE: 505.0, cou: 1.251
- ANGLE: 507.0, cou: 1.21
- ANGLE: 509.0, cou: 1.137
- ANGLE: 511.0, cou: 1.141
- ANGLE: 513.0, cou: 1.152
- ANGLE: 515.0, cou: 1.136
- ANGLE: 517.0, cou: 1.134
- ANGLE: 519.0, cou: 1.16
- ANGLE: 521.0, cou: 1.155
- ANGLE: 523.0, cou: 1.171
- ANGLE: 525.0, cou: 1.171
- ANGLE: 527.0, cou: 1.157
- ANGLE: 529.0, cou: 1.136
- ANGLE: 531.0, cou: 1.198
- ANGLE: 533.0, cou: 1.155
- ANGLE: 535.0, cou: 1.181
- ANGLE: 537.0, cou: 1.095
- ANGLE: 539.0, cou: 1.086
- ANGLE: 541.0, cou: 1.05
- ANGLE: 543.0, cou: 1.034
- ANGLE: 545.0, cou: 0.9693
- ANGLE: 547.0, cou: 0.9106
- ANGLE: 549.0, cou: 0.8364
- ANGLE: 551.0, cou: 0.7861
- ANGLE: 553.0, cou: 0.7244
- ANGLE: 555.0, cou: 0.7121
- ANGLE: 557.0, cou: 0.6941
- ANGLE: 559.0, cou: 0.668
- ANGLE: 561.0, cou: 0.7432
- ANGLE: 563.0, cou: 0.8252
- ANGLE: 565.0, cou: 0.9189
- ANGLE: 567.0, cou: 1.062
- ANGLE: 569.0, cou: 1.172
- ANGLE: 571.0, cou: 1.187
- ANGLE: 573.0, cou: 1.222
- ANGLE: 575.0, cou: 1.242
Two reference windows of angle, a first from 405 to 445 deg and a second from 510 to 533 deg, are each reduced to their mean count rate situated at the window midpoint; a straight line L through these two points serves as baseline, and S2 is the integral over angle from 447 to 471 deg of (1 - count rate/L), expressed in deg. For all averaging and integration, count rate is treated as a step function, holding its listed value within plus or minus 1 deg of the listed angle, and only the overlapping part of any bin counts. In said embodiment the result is 4.8 deg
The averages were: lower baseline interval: 1.07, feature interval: 0.881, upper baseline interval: 1.16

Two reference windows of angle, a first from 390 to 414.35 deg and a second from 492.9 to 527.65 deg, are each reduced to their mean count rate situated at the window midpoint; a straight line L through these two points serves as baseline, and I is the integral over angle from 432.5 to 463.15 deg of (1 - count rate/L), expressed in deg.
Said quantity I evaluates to 6.81 deg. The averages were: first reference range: 1.07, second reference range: 1.2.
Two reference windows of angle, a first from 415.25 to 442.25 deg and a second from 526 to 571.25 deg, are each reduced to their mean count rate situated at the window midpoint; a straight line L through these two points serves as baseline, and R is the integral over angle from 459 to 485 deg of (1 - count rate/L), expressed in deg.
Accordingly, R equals -3.5 deg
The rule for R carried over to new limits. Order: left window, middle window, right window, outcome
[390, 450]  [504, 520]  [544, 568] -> -4.82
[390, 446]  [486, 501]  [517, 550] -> -3.41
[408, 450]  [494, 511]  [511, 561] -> -3.41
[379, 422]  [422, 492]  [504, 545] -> 1.81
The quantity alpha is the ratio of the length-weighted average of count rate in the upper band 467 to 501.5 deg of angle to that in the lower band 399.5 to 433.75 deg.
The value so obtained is 1.2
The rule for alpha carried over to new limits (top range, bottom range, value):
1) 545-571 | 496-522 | 0.72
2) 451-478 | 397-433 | 0.92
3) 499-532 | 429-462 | 1.31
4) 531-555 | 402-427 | 0.91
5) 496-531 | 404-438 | 1.08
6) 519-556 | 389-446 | 0.96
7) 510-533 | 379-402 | 1.10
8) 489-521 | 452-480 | 1.19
